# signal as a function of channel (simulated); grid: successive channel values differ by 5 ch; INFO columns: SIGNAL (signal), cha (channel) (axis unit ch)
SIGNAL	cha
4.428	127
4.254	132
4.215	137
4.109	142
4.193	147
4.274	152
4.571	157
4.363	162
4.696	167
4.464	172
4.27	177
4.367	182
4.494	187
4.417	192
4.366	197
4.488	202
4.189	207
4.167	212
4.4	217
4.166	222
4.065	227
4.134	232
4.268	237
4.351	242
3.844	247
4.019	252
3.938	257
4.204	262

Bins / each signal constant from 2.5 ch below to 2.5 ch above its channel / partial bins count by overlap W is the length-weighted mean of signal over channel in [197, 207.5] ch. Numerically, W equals 4.37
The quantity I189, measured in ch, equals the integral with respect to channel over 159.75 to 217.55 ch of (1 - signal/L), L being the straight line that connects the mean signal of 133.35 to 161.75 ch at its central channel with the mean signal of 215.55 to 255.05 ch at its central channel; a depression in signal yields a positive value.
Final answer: -2.4 ch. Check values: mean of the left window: 4.28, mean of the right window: 4.15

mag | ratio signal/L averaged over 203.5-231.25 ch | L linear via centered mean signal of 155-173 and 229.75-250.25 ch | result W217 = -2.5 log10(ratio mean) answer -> 0.01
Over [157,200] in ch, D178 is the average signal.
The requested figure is 4.44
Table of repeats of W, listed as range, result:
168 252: 4.28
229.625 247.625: 4.18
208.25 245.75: 4.21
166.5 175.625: 4.52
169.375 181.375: 4.37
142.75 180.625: 4.39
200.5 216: 4.28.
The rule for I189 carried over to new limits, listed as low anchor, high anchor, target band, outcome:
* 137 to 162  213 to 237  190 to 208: -0.64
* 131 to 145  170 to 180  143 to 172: -0.86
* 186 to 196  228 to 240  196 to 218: 0.16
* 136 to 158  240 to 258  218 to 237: -0.37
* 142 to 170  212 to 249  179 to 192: -0.34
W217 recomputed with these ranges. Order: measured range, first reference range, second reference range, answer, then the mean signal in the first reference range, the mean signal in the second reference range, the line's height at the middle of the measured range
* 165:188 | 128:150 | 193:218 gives -0.04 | 4.21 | 4.32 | 4.27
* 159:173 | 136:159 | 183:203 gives -0.04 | 4.27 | 4.43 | 4.34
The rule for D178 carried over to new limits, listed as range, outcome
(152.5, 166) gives 4.46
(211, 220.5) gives 4.29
